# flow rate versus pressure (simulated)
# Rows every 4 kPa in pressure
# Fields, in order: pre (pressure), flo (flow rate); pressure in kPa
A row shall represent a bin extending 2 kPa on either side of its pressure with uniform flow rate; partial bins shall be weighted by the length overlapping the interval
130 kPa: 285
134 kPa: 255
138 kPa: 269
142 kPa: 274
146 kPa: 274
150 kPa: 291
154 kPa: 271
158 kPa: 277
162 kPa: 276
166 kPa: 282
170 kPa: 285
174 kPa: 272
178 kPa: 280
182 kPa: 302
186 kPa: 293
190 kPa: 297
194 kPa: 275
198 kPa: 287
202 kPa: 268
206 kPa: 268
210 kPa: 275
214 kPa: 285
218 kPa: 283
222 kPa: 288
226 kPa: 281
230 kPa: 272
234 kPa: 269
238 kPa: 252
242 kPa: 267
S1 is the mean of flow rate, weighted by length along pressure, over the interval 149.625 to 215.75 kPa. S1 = 281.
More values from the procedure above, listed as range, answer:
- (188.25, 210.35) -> 278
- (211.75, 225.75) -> 285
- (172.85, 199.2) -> 287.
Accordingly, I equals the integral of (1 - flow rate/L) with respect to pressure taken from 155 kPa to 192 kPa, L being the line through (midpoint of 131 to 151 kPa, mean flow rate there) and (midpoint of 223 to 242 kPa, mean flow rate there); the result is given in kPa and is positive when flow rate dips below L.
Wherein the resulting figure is -1.81 kPa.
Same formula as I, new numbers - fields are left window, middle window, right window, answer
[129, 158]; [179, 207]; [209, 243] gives -1.04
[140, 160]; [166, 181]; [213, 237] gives -0.18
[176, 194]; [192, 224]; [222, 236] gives 0.50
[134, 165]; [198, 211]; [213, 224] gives 0.49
